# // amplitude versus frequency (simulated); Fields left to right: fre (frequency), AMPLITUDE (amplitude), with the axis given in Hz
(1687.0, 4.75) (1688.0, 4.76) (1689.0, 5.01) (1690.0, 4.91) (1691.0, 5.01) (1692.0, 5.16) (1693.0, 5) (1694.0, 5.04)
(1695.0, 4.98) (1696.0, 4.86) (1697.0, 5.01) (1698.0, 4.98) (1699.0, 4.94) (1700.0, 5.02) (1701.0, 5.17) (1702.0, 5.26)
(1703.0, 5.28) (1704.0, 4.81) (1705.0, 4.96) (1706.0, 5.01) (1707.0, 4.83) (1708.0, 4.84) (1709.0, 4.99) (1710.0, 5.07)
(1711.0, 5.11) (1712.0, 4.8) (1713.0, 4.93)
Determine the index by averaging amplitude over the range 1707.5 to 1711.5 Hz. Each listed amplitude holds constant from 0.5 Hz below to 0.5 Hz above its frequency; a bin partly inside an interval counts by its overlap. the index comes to 5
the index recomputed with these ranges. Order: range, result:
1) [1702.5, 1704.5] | 5.04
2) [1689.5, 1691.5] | 4.96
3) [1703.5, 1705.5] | 4.88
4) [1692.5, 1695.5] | 5.01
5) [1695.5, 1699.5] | 4.95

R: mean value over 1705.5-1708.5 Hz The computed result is 4.89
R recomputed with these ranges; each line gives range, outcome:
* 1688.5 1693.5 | 5.02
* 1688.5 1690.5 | 4.96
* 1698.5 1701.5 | 5.04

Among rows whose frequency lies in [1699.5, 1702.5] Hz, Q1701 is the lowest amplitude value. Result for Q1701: 5.02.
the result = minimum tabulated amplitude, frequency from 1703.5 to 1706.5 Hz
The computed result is 4.81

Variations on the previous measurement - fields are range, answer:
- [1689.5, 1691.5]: 4.91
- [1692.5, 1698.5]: 4.86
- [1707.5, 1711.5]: 4.84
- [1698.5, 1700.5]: 4.94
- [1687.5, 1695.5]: 4.76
